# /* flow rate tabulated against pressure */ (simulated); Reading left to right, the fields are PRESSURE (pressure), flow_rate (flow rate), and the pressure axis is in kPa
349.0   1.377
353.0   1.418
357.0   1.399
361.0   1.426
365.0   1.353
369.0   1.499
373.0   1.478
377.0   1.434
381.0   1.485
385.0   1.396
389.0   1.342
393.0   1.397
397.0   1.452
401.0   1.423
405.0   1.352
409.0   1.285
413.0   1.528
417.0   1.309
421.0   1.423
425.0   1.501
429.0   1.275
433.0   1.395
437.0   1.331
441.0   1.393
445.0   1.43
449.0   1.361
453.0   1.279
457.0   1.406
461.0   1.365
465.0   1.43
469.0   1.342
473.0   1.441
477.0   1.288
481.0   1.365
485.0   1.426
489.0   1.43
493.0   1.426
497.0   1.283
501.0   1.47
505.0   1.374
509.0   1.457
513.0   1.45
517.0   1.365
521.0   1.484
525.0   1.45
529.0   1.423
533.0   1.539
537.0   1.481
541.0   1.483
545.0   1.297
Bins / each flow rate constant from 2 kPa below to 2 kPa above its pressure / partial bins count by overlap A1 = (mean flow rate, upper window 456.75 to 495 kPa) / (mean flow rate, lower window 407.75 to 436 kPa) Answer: 1.00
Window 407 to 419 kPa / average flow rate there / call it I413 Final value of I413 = 1.37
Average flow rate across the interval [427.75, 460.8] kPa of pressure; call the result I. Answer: 1.36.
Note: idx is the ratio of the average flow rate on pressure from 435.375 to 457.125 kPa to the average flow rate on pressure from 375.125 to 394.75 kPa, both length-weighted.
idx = 1.0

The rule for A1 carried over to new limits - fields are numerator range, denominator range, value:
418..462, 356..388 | 0.96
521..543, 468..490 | 1.07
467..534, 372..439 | 1.01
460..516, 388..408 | 1.00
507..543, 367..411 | 1.03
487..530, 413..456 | 1.03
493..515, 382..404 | 1.00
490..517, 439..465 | 1.02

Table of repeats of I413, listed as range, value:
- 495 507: 1.38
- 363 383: 1.45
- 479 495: 1.41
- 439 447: 1.41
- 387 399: 1.4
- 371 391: 1.43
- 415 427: 1.41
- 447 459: 1.35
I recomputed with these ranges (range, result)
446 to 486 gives 1.37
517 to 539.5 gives 1.47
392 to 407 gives 1.41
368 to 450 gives 1.4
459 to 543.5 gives 1.42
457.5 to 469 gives 1.39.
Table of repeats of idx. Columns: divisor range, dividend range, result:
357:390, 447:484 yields 0.96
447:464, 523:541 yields 1.09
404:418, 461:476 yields 1.01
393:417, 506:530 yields 1.03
